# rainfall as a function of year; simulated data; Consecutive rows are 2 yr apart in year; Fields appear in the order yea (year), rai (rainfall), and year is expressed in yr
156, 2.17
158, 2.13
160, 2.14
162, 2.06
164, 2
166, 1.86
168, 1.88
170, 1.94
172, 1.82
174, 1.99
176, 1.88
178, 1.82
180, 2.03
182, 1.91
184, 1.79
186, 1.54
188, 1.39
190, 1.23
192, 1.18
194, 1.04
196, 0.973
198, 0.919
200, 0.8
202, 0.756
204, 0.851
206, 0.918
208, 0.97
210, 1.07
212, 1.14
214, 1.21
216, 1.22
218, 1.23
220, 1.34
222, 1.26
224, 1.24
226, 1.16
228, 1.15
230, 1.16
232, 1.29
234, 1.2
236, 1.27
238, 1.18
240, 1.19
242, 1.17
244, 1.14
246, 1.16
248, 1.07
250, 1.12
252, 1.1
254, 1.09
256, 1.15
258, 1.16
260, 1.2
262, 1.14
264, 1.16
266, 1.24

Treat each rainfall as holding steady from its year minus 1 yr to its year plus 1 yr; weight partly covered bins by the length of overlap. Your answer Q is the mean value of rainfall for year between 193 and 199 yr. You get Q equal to 0.977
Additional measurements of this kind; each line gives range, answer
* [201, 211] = 0.913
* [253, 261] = 1.15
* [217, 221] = 1.29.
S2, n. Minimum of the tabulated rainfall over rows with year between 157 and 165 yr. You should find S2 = 2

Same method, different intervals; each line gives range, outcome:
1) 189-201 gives 0.8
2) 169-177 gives 1.82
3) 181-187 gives 1.54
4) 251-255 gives 1.09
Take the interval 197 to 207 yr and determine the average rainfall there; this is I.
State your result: 0.849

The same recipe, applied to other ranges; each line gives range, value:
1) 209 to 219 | 1.17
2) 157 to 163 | 2.11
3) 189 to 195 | 1.15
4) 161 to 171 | 1.95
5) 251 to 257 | 1.11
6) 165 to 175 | 1.9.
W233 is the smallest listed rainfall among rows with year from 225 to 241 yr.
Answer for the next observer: 1.15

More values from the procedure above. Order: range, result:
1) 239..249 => 1.07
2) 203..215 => 0.851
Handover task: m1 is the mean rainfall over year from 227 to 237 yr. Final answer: 1.21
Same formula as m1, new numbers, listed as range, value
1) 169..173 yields 1.88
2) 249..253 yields 1.11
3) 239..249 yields 1.15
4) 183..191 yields 1.49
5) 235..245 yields 1.19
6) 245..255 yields 1.11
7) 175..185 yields 1.89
